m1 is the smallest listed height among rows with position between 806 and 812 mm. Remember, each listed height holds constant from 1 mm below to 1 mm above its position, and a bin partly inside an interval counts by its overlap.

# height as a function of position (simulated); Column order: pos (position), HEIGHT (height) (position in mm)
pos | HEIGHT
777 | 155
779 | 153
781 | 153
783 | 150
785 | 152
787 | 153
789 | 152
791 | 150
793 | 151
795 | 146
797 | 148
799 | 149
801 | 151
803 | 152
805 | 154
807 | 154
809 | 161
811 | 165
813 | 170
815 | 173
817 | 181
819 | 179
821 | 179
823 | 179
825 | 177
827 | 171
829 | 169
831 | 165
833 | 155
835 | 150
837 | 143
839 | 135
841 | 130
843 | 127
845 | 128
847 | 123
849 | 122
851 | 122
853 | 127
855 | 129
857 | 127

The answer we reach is 154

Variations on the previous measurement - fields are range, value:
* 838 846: 127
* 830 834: 155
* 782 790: 150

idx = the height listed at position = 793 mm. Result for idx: 151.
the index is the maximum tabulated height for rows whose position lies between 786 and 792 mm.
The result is 153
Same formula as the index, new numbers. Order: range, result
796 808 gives 154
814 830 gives 181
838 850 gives 135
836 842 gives 143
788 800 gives 152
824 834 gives 177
